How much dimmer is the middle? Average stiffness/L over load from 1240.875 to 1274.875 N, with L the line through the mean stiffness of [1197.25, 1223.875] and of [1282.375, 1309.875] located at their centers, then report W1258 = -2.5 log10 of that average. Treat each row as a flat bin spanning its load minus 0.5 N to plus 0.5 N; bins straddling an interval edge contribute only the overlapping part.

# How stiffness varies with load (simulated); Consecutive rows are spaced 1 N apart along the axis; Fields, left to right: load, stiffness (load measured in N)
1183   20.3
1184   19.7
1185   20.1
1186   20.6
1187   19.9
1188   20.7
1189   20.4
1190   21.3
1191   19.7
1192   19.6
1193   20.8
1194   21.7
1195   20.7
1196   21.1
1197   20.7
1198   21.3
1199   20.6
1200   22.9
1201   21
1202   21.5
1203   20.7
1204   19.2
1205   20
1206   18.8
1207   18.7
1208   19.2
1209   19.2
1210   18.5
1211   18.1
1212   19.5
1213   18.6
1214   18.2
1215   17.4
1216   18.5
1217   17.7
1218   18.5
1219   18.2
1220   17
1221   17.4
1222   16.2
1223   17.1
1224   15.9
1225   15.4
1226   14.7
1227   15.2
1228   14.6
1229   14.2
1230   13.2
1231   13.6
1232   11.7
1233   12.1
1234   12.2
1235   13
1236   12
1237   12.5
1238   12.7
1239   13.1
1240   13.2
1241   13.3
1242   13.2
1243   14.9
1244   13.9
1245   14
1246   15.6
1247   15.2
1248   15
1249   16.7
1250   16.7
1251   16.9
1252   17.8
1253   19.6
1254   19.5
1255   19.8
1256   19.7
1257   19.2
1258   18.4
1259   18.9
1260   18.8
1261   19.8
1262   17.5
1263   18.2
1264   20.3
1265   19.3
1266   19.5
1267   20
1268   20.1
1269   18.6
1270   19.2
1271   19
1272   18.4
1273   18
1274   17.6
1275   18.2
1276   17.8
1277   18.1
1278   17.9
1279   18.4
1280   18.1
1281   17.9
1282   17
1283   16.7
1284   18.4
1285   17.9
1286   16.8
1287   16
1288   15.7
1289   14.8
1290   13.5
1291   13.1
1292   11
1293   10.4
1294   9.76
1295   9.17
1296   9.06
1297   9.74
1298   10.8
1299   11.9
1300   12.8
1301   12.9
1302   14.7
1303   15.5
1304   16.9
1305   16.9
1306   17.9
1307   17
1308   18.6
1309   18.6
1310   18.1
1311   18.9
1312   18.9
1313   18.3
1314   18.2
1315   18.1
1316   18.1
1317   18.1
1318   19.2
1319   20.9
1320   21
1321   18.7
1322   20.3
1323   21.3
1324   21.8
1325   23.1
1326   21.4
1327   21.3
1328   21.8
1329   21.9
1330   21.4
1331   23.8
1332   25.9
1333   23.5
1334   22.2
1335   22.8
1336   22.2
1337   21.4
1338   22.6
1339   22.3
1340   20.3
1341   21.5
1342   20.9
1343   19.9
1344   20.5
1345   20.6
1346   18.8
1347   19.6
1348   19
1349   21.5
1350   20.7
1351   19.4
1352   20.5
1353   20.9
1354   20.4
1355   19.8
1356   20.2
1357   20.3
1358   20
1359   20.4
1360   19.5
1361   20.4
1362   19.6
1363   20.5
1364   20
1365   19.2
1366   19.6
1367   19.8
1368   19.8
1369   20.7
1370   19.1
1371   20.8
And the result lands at -0.09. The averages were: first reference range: 19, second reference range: 14.4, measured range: 17.8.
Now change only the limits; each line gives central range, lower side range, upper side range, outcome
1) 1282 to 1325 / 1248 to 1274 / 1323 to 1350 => 0.250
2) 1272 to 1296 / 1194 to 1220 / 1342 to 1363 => 0.257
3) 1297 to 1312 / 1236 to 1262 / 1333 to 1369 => 0.184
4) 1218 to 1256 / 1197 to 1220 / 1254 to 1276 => 0.253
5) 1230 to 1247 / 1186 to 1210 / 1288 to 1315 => 0.339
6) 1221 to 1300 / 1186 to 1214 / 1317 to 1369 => 0.279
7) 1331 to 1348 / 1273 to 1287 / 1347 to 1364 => -0.101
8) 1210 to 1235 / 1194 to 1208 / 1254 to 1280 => 0.240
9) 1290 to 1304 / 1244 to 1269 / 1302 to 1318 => 0.446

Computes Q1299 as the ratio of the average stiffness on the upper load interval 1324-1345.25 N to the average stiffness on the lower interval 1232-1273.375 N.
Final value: 1.32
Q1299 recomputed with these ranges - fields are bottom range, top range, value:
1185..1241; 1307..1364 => 1.16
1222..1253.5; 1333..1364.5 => 1.42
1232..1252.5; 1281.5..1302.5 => 0.95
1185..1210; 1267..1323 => 0.81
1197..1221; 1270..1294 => 0.85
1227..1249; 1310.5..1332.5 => 1.51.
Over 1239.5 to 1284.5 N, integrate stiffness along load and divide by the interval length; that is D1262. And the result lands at 17.7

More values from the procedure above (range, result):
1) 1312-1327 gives 19.9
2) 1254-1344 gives 18.2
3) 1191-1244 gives 17.1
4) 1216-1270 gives 16.3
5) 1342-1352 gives 20.1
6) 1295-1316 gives 15.6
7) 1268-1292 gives 17.2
